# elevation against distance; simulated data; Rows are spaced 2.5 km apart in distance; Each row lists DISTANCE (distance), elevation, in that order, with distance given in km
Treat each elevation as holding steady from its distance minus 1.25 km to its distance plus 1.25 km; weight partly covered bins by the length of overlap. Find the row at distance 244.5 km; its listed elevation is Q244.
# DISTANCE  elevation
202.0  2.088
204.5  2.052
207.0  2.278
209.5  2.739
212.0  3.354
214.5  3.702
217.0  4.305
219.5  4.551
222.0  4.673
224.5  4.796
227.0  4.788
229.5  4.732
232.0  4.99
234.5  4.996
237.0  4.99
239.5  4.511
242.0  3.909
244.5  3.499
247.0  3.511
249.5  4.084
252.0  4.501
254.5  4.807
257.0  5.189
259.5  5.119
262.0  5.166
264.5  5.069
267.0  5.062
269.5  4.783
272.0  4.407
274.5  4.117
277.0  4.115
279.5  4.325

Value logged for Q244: 3.499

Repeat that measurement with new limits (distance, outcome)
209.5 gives 2.739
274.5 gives 4.117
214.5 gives 3.702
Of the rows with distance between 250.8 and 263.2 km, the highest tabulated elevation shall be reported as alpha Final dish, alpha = 5.189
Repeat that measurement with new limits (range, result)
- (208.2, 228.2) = 4.796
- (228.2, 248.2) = 4.996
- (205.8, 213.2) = 3.354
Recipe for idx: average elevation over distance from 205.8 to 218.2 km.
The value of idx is 3.28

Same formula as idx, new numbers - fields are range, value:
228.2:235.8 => 4.91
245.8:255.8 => 4.23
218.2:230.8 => 4.71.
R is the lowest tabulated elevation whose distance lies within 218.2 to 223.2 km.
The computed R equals 4.551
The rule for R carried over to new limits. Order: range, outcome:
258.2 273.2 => 4.407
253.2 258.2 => 4.807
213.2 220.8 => 3.702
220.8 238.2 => 4.673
